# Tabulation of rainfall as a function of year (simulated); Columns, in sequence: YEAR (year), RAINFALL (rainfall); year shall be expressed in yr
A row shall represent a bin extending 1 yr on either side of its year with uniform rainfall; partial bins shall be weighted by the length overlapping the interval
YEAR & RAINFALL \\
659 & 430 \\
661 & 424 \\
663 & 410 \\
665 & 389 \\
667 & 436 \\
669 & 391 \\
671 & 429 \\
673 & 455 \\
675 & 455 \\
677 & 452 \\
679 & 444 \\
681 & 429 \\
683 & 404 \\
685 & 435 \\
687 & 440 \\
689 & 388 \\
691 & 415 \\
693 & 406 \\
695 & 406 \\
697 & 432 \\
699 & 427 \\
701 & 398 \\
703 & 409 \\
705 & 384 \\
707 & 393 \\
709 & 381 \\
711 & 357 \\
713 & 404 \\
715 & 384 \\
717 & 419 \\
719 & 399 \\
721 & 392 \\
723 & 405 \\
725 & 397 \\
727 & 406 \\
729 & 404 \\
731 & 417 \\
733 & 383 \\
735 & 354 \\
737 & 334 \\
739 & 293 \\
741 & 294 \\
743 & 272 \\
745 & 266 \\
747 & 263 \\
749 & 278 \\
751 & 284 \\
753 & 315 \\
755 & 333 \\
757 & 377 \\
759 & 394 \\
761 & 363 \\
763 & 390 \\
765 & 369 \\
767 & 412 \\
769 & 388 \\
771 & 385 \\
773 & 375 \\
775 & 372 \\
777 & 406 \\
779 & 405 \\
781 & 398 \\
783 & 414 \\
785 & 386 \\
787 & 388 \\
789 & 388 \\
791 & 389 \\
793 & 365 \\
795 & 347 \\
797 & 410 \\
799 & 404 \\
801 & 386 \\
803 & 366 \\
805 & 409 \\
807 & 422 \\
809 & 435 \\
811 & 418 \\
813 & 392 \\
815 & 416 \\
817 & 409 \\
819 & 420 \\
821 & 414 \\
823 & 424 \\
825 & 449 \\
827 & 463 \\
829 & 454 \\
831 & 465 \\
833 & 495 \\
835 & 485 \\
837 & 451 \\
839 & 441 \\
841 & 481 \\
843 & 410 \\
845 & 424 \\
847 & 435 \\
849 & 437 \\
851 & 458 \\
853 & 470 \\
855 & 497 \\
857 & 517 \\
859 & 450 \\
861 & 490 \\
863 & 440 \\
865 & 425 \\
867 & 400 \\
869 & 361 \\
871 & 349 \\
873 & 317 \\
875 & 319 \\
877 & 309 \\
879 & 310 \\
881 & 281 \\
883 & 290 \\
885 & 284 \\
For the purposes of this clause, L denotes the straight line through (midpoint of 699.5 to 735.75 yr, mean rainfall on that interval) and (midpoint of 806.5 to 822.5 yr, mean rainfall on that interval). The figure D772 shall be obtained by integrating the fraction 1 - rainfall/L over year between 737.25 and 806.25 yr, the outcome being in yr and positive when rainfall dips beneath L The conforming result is 7.7 yr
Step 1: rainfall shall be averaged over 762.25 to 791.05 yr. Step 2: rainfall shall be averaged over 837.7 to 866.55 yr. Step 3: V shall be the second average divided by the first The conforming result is 1.16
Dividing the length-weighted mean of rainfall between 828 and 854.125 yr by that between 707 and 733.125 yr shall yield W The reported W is 1.15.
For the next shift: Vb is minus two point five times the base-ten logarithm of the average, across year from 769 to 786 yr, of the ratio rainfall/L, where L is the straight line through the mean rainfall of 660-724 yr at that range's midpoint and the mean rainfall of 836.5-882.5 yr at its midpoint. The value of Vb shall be 0.05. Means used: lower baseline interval 412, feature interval 392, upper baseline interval 410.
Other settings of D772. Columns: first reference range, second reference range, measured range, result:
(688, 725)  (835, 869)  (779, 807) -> 2.57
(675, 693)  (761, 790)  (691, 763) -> 7.47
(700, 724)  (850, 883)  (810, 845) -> -3.92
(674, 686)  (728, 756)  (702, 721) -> -0.75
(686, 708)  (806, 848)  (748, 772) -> 3.74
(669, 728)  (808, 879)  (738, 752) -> 4.64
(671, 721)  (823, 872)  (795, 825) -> 2.10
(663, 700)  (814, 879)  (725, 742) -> 2.50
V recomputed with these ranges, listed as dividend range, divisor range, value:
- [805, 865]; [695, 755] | 1.23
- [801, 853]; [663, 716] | 1.05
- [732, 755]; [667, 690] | 0.71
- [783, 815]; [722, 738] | 1.02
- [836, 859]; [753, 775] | 1.22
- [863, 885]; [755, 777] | 0.89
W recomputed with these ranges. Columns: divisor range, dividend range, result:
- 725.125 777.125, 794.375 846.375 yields 1.22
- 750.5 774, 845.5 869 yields 1.23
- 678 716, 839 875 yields 1.06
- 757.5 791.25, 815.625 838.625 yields 1.15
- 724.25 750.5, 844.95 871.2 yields 1.33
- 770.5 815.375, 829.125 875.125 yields 1.11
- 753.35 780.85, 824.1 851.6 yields 1.19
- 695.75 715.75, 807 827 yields 1.06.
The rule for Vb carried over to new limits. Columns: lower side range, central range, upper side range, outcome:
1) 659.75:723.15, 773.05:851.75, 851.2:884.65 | -0.059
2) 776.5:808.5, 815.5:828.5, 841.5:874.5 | -0.054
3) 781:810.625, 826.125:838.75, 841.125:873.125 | -0.120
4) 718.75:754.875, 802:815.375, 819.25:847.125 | 0.036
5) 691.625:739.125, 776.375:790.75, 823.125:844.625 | 0.086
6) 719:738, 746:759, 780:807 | 0.229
